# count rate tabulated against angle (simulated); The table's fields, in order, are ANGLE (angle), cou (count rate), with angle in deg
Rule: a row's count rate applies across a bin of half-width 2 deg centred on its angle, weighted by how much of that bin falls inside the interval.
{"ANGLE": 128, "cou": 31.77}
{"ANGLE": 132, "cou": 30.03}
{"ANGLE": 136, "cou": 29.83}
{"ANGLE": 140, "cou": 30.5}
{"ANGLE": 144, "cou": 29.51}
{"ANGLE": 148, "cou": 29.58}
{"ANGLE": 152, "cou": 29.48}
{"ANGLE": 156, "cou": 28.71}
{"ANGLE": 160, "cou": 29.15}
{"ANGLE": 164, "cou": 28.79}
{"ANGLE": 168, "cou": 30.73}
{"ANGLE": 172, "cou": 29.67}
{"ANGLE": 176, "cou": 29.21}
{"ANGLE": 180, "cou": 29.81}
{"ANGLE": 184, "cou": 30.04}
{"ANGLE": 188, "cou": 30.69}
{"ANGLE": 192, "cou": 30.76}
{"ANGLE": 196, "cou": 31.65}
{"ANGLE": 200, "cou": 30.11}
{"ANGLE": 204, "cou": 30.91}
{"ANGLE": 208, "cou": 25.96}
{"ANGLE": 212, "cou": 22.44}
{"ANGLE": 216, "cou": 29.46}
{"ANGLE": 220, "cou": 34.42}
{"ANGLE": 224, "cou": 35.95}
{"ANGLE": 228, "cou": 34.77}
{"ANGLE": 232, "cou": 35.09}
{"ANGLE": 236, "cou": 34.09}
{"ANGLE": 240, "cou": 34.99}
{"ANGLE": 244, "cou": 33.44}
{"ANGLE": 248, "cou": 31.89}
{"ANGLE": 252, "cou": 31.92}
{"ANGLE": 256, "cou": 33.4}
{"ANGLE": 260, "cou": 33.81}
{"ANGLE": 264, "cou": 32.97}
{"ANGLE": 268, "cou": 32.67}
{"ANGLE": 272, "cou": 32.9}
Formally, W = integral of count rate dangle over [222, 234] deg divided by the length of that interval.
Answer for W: 35.3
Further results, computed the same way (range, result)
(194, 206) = 30.9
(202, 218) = 27.2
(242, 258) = 32.7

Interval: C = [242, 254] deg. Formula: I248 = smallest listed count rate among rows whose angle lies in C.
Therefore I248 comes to 31.89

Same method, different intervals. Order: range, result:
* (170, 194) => 29.21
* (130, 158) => 28.71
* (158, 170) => 28.79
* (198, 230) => 22.44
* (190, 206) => 30.11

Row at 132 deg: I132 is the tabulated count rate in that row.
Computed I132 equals 30.03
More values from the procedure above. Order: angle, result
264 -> 32.97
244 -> 33.44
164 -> 28.79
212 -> 22.44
